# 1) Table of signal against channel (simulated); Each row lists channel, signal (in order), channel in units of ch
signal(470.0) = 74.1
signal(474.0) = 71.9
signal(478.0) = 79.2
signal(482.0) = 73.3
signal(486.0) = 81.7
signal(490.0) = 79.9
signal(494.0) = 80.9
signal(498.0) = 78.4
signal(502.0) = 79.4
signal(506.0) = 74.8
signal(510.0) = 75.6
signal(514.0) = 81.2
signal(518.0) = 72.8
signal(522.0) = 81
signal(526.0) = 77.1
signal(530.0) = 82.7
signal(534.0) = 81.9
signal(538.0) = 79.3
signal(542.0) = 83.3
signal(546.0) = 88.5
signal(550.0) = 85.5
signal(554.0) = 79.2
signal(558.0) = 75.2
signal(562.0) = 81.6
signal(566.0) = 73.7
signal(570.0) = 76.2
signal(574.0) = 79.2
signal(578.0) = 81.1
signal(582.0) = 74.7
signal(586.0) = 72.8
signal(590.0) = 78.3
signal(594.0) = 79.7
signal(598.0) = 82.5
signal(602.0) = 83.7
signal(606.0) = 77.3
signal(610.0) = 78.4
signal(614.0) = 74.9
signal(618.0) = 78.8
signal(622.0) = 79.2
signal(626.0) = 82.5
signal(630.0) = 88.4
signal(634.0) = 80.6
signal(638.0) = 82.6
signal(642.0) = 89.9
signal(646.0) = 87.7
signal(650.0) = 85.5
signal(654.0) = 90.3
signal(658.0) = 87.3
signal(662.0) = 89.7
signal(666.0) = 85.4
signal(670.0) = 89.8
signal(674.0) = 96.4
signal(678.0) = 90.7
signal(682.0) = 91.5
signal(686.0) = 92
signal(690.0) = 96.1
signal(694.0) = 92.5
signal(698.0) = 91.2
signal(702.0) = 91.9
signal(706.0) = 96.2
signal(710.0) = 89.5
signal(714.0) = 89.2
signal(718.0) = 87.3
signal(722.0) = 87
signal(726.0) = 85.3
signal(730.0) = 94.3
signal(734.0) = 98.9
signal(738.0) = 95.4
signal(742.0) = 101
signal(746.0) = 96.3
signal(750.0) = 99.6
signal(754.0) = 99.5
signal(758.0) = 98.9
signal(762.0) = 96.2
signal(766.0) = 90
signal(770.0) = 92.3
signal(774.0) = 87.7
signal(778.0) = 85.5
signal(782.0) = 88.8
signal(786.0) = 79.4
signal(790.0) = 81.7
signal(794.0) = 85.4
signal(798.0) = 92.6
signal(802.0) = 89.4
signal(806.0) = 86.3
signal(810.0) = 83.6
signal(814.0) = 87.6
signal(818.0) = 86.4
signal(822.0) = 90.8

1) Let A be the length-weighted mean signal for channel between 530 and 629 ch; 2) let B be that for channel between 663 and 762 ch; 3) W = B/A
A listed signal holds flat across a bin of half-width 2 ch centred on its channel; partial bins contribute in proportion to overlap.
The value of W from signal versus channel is 1.17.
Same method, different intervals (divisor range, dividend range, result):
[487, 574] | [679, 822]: 1.15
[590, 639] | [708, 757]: 1.16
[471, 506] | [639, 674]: 1.14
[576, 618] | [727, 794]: 1.18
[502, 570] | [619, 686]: 1.10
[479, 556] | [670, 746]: 1.16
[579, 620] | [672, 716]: 1.18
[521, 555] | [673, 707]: 1.13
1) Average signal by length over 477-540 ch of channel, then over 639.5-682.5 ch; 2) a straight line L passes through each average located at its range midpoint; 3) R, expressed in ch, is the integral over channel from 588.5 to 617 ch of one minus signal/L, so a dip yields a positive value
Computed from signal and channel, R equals 2.00 ch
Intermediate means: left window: 78.7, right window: 89.3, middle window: 79.3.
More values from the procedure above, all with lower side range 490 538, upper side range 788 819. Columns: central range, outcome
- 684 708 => -2.8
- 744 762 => -2.8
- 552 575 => 0.8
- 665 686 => -2.0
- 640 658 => -1.3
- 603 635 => 0.6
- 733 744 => -1.8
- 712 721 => -0.4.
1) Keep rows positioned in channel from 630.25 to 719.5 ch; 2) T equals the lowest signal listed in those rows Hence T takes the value 80.6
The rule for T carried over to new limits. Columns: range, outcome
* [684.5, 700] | 91.2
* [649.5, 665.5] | 85.5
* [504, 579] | 72.8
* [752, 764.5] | 96.2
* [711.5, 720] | 87.3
